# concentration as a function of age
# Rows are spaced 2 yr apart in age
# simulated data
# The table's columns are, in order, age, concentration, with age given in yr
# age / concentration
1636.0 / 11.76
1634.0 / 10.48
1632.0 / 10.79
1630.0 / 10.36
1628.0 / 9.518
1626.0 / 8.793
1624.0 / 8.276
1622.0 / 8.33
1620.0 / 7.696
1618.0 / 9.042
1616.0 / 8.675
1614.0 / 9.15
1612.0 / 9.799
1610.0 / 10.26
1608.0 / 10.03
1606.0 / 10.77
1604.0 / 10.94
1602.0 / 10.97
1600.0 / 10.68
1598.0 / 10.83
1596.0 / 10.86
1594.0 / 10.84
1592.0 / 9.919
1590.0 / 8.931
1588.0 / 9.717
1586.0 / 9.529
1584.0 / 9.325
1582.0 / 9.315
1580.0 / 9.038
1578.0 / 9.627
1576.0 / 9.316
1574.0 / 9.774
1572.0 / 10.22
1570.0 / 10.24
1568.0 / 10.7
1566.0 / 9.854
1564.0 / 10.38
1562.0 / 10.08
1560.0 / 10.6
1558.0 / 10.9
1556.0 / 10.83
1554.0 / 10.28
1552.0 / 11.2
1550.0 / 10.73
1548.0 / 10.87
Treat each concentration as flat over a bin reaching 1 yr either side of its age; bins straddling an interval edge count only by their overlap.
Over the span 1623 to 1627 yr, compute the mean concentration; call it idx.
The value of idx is 8.53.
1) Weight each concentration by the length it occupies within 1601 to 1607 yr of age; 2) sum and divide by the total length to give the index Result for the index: 10.9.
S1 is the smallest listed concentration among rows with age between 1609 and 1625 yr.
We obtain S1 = 7.696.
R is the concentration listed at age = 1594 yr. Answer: 10.84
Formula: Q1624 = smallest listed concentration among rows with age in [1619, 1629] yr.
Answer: 7.696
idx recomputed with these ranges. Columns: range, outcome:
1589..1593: 9.43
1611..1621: 8.87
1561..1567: 10.1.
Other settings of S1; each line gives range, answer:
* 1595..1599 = 10.83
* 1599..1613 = 9.799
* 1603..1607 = 10.77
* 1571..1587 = 9.038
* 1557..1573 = 9.854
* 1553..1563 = 10.08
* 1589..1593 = 8.931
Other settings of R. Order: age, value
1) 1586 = 9.529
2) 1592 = 9.919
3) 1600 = 10.68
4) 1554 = 10.28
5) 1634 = 10.48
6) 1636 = 11.76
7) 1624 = 8.276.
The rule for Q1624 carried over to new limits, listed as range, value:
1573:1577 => 9.316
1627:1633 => 9.518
